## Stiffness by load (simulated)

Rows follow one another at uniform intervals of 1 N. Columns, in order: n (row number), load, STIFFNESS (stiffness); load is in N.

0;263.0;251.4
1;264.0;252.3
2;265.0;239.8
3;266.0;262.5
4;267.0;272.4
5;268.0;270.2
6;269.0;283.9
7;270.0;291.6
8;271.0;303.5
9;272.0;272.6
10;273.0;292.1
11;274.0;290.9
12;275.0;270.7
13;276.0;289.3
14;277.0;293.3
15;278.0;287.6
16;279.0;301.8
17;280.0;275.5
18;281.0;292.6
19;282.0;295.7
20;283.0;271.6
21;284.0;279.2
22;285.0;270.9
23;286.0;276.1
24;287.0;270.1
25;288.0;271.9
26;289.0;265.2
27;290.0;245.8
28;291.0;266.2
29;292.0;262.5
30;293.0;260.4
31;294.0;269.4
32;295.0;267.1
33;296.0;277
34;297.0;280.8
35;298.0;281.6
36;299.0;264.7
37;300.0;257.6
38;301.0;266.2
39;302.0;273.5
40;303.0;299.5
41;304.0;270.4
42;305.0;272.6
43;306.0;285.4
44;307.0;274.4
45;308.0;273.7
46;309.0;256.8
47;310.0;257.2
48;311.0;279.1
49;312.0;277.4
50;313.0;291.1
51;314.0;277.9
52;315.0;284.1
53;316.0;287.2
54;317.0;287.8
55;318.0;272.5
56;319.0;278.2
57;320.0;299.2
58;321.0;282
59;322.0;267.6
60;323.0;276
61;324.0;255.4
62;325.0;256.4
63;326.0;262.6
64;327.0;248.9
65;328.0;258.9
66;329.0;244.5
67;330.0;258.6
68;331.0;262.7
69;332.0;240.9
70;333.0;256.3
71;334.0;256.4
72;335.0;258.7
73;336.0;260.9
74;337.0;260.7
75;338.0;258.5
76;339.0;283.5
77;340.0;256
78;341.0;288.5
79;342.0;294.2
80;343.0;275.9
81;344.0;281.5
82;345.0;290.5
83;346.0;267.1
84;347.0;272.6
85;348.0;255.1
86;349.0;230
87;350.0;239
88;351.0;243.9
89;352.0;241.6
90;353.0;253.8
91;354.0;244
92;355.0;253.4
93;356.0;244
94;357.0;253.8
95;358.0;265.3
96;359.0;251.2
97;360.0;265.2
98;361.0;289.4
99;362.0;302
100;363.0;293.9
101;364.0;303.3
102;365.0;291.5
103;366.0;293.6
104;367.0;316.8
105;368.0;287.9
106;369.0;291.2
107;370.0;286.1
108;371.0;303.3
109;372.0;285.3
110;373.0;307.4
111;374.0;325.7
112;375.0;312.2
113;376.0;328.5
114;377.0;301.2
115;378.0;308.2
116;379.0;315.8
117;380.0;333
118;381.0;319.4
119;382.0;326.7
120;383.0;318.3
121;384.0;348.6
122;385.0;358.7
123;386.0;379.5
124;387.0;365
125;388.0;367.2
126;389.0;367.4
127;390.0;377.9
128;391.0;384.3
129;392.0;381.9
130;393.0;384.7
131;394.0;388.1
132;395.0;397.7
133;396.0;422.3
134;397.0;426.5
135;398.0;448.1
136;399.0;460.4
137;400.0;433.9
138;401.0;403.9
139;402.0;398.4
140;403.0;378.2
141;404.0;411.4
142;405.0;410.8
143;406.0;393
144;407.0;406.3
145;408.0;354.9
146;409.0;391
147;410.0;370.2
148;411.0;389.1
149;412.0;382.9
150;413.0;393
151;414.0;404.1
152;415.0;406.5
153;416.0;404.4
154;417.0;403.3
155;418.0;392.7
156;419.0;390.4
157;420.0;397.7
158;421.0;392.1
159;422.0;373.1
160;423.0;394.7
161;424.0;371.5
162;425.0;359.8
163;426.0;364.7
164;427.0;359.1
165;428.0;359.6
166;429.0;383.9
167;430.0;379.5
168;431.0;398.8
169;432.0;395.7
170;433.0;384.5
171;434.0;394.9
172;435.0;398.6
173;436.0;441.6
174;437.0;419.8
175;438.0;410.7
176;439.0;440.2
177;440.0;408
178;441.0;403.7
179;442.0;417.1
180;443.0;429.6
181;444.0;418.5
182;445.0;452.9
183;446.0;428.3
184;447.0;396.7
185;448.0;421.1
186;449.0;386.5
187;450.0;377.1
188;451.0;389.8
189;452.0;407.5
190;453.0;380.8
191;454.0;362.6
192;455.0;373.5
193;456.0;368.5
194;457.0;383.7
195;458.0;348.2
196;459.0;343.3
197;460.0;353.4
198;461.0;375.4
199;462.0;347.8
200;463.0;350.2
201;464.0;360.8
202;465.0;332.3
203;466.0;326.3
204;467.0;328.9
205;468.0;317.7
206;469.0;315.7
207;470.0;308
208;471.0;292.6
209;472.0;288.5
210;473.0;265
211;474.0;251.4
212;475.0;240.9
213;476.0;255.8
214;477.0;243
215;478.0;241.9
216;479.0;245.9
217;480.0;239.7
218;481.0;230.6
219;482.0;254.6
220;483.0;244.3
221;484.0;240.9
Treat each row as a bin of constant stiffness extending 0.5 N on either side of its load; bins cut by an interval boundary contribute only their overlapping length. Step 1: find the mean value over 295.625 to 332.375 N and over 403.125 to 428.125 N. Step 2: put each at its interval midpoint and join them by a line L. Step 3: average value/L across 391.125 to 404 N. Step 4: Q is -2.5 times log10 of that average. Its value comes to -0.12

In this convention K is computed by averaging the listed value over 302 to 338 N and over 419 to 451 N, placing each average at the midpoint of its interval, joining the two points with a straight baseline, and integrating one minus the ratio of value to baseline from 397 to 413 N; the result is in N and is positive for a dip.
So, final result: -1.7 N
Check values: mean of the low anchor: 269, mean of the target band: 403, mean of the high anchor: 398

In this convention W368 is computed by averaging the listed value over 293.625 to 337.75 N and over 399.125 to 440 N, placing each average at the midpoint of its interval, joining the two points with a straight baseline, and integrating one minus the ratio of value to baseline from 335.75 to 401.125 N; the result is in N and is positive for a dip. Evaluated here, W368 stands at 4.3 N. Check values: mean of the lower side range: 270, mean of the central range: 313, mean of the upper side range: 394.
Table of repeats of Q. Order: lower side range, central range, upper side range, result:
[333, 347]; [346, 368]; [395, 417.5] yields 0.146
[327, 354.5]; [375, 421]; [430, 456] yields -0.117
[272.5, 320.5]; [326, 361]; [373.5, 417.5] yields 0.240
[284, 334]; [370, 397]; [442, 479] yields -0.131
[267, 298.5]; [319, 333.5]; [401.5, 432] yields 0.192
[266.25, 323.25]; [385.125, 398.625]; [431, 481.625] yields -0.206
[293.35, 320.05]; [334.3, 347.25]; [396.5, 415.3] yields 0.173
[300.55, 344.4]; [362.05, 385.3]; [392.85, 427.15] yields 0.112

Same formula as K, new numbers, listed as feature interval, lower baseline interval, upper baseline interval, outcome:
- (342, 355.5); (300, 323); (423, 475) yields 1.95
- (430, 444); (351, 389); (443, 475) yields -2.77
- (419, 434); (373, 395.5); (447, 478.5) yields -1.74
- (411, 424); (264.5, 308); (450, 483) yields -3.76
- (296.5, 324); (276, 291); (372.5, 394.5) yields 1.84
